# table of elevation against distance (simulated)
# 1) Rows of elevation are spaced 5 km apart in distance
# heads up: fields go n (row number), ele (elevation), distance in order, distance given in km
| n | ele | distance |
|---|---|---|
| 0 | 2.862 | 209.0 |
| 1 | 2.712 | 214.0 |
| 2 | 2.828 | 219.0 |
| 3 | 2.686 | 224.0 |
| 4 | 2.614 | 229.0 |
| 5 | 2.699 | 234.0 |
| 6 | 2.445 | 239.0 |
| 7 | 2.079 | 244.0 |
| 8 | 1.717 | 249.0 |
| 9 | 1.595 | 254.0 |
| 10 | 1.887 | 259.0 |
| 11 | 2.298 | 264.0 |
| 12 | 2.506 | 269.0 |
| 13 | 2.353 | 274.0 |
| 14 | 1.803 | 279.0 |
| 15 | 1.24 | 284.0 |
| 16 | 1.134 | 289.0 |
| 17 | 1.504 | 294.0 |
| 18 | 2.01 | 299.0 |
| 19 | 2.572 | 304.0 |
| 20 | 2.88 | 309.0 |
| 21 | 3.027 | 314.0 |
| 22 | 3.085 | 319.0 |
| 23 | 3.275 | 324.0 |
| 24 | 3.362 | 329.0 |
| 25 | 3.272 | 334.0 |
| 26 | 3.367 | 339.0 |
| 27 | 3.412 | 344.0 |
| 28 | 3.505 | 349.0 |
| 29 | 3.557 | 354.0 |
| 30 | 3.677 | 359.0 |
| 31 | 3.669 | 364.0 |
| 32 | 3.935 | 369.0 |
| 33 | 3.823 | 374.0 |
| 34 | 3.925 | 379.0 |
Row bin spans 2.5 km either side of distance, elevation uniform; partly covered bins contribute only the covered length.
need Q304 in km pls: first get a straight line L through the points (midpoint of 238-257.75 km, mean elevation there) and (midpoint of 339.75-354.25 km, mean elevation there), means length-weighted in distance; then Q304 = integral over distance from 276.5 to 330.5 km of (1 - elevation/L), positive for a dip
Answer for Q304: 9.7 km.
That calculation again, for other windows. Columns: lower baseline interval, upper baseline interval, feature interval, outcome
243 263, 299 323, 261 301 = 7.2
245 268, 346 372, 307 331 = -1.1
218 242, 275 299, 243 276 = -0.4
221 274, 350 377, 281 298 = 8.7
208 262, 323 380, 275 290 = 7.0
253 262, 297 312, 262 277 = -3.0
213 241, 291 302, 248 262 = 3.3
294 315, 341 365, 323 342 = -1.5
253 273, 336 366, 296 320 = 1.6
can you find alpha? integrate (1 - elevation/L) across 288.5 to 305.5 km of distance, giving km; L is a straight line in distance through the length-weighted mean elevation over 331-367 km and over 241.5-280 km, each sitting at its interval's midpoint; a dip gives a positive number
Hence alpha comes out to 5.2 km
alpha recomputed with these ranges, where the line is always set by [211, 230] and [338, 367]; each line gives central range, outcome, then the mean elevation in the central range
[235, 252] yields 4.4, 2.12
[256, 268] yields 3.5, 2.12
